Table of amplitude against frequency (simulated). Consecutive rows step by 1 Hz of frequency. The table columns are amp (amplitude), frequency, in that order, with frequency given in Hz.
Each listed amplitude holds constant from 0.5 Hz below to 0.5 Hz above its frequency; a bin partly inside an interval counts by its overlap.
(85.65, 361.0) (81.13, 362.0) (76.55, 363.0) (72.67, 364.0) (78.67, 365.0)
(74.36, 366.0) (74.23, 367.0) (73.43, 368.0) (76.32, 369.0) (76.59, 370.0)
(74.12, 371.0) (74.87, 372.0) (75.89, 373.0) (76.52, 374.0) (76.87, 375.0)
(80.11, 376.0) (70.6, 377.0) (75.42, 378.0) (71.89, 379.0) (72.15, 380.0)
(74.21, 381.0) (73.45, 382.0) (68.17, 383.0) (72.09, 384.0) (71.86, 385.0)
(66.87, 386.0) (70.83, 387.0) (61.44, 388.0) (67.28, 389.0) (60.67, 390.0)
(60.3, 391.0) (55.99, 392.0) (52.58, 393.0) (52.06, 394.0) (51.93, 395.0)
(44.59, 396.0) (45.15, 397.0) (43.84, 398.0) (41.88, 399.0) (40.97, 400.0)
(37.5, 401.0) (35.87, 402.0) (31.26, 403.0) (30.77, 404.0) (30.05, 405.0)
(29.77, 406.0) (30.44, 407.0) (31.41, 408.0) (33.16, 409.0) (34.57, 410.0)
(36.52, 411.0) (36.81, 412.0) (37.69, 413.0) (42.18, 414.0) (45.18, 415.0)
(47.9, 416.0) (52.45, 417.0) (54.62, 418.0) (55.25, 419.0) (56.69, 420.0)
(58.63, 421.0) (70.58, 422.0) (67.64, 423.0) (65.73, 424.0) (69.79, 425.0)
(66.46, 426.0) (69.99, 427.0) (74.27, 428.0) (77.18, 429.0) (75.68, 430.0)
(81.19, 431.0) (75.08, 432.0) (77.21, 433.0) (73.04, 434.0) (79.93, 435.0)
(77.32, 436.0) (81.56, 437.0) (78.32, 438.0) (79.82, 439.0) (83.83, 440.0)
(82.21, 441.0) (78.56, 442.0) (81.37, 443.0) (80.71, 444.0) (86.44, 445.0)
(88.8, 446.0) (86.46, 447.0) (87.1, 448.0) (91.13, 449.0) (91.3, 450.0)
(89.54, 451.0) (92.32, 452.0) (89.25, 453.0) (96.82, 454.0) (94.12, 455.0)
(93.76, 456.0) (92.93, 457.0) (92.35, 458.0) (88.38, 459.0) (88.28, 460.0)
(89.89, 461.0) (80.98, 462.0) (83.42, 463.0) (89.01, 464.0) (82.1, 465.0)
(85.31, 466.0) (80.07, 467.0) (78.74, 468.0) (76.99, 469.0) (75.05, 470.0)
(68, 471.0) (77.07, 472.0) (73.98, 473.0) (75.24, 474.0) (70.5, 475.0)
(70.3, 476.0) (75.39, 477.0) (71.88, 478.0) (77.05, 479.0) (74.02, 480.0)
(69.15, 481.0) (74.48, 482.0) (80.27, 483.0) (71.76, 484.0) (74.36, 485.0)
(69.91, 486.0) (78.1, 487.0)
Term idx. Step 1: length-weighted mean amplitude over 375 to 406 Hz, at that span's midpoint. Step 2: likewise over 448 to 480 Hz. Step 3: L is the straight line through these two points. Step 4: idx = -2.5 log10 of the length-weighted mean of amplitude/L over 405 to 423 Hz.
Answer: 0.42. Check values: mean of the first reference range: 56.9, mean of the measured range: 44.6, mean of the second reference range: 83.2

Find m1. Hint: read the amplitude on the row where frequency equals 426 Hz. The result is 66.46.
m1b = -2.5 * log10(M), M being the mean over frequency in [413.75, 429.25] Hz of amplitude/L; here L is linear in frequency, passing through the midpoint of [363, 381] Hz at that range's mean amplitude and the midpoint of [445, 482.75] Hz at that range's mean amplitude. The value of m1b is 0.285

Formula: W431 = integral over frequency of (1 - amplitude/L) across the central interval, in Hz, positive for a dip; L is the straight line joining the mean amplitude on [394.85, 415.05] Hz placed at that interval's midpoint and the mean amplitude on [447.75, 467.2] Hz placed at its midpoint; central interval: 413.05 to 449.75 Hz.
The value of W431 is -4.86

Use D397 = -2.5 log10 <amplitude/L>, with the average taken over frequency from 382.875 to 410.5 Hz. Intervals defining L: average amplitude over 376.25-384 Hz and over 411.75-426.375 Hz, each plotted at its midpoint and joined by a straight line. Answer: 0.35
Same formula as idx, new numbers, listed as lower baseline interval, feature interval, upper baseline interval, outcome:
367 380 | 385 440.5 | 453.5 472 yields 0.38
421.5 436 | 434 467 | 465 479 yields -0.16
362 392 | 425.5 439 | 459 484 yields -0.01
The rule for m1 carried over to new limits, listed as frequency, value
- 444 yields 80.71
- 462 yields 80.98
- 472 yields 77.07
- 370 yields 76.59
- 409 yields 33.16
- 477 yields 75.39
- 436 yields 77.32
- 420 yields 56.69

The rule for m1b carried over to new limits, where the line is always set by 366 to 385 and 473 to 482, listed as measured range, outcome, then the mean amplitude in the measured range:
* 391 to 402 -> 0.50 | 46.8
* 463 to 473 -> -0.08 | 79.1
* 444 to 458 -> -0.23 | 90.5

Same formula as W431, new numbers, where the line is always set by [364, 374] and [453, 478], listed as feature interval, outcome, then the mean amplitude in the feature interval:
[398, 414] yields 8.8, 35.1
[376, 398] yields 3.7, 63.7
